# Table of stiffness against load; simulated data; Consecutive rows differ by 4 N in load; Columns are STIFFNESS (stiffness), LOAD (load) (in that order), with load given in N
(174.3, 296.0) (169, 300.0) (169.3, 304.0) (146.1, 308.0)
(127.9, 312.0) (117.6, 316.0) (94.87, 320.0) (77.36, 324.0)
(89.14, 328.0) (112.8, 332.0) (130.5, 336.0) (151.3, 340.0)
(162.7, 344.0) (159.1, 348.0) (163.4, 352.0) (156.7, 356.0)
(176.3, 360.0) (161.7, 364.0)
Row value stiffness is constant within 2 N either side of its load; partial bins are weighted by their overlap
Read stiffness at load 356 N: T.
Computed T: 156.7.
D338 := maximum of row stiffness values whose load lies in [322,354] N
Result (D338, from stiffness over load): 163.4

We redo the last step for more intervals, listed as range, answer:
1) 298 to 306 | 169.3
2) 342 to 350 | 162.7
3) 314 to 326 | 117.6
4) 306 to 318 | 146.1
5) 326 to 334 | 112.8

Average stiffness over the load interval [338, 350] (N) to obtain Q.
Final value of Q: 158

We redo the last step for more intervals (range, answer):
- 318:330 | 87.1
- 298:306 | 169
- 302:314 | 148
